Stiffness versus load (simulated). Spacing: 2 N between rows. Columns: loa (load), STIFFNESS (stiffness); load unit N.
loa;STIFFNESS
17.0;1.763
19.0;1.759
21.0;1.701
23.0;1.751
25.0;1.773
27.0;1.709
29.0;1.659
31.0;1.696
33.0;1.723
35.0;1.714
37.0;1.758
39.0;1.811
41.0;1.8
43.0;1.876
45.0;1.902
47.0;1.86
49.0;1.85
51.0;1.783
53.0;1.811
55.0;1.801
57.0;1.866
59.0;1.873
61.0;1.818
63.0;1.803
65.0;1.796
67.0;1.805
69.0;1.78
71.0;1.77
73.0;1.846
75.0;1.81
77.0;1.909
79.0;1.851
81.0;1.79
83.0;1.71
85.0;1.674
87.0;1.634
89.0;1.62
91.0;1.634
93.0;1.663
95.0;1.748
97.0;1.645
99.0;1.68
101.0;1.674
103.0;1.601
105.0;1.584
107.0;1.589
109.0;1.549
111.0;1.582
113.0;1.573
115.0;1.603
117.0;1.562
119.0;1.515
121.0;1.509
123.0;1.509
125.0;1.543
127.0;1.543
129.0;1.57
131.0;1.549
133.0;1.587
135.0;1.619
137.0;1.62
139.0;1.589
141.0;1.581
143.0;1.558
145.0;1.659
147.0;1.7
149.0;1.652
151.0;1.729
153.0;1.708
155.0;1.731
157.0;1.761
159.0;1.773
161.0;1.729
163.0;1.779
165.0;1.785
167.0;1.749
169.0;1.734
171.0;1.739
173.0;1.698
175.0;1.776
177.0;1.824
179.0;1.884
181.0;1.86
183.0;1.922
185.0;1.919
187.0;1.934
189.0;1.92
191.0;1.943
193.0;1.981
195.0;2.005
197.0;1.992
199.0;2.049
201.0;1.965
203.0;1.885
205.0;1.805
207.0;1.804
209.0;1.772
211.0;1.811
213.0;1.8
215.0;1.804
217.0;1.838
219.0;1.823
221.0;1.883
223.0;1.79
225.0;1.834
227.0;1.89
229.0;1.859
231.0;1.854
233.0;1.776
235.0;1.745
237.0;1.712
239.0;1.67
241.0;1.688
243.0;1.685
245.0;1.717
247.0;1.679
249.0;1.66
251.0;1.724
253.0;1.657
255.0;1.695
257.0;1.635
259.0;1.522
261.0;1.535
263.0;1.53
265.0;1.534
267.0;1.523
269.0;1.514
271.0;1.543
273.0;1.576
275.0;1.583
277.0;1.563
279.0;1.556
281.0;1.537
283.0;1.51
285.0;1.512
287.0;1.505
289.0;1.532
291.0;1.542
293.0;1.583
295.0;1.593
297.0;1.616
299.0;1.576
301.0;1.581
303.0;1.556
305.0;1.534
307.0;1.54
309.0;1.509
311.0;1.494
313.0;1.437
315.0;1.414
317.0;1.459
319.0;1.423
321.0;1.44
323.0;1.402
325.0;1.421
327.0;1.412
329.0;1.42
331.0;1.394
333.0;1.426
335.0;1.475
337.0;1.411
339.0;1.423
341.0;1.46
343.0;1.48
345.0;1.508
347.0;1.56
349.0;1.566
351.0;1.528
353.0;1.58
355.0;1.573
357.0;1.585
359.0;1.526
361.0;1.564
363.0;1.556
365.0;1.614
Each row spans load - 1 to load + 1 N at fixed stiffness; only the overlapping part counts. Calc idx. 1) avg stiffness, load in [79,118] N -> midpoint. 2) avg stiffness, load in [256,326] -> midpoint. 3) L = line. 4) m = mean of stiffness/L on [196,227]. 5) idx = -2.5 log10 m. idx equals -0.18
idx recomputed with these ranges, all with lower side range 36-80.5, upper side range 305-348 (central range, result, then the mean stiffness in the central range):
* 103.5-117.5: 0.114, 1.58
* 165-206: -0.141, 1.88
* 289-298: -0.055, 1.58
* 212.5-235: -0.147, 1.83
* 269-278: -0.023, 1.56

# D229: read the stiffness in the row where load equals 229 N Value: 1.859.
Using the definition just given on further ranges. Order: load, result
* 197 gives 1.992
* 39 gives 1.811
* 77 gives 1.909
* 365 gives 1.614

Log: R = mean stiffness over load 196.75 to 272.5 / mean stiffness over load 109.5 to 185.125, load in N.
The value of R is 1.04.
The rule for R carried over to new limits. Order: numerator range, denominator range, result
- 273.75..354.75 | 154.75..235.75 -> 0.82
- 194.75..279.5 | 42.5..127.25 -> 1.01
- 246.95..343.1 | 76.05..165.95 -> 0.92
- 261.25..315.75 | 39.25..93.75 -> 0.86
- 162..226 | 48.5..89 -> 1.03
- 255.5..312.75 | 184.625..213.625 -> 0.81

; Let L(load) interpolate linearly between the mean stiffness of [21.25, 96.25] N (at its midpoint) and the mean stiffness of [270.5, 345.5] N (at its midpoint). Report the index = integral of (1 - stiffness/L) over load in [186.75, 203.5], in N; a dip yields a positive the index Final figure -3.6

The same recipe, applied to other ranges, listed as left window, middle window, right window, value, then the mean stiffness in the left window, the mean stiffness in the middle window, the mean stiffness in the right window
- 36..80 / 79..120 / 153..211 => 4.4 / 1.83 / 1.64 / 1.84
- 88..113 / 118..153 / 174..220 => 2.6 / 1.63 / 1.59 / 1.88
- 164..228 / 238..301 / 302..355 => 2.1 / 1.86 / 1.59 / 1.47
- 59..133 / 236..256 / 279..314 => -1.5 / 1.67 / 1.69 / 1.54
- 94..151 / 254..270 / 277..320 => -0.2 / 1.6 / 1.56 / 1.53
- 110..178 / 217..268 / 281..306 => -3.9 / 1.65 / 1.71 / 1.55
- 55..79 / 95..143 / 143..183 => 5.4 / 1.83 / 1.58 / 1.75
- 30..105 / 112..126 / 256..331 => 1.3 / 1.76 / 1.54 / 1.52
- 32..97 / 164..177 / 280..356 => -0.7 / 1.78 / 1.75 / 1.5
